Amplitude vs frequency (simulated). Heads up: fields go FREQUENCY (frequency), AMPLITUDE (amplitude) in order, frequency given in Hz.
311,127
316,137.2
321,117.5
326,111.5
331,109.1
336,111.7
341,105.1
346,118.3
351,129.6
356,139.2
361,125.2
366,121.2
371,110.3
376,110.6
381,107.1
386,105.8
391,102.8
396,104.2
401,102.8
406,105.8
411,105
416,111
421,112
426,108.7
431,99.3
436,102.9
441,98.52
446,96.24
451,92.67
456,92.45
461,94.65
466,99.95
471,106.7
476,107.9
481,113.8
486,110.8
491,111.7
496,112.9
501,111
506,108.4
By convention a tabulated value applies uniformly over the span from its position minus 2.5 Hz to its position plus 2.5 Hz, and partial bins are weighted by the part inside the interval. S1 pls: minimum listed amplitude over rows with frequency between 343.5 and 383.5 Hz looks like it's 107.1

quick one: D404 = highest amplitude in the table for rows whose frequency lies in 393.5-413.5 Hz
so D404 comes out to 105.8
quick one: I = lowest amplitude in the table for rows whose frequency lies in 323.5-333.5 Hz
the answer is 109.1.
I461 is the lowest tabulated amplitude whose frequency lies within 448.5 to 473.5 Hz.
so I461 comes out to 92.45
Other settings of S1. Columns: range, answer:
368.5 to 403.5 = 102.8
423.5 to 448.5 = 96.24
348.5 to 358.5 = 129.6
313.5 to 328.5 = 111.5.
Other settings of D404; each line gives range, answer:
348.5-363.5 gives 139.2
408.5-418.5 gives 111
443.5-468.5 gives 99.95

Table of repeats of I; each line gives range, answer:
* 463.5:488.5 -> 99.95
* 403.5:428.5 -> 105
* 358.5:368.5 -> 121.2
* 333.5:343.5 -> 105.1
